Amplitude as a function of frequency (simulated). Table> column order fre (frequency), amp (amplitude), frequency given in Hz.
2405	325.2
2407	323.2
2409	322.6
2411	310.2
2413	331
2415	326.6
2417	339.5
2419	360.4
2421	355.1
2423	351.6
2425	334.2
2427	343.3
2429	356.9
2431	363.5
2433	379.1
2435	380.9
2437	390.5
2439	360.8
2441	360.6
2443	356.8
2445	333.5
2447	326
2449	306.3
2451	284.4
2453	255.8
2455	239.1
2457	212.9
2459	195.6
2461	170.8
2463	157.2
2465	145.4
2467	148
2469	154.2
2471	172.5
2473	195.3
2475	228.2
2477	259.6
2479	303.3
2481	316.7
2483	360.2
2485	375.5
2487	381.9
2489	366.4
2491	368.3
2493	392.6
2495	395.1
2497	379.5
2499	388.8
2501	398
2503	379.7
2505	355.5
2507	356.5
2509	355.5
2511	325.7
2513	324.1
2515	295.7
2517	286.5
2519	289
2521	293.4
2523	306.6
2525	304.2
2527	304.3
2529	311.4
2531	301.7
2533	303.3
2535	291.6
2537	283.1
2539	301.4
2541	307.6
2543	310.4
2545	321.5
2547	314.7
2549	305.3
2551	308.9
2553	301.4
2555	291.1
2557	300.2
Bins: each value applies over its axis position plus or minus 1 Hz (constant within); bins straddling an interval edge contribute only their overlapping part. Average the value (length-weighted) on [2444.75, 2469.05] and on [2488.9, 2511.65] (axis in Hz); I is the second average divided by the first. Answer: 1.7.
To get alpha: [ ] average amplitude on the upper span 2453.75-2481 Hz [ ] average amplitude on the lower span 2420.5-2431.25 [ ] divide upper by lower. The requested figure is 0.58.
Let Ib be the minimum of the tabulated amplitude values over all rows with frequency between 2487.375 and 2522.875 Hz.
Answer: 286.5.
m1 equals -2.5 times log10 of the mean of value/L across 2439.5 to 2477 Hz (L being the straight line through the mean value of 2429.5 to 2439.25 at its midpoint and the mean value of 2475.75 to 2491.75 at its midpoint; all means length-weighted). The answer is 0.448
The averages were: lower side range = 375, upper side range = 339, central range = 238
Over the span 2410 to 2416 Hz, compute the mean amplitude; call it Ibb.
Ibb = 323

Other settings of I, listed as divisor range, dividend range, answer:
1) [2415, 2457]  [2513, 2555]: 0.90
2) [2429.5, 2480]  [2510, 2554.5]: 1.13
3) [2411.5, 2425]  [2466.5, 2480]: 0.62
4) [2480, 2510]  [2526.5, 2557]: 0.82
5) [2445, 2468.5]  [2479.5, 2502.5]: 1.66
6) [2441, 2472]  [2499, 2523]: 1.42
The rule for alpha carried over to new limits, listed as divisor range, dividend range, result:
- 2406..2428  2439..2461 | 0.85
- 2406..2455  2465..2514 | 0.94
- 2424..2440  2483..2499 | 1.04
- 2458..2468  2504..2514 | 2.10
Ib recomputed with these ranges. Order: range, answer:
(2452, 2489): 145.4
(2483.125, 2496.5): 366.4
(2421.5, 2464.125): 157.2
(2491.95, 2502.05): 379.5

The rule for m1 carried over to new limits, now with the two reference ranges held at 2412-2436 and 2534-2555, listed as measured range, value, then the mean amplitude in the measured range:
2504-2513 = -0.09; 346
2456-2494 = 0.27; 258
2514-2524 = 0.07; 294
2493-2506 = -0.19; 384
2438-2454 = 0.07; 323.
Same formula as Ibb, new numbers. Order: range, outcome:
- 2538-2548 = 311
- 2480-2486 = 351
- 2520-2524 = 300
